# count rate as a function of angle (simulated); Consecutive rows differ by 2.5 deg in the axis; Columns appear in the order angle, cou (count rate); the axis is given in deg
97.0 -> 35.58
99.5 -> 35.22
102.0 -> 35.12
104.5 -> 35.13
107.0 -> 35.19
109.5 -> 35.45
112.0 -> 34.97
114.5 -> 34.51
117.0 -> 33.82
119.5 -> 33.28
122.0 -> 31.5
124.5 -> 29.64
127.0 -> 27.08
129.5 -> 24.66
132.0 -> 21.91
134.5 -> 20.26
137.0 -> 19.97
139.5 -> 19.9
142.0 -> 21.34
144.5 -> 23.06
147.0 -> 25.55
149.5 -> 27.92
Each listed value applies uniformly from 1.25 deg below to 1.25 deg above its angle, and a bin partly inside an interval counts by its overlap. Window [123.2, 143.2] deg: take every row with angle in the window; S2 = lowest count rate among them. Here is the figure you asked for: 19.9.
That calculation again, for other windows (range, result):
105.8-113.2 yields 34.97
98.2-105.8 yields 35.12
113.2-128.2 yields 27.08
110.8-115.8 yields 34.51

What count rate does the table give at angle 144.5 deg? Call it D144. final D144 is 23.06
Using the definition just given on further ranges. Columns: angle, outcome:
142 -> 21.34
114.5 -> 34.51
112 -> 34.97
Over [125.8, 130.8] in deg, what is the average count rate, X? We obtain 25.8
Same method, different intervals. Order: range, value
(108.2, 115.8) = 35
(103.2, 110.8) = 35.3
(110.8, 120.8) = 34.1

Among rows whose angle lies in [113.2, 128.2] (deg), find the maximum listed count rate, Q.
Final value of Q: 34.51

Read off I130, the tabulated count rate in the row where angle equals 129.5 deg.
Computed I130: 24.66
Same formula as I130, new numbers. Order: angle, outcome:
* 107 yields 35.19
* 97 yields 35.58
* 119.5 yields 33.28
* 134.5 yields 20.26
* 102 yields 35.12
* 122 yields 31.5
